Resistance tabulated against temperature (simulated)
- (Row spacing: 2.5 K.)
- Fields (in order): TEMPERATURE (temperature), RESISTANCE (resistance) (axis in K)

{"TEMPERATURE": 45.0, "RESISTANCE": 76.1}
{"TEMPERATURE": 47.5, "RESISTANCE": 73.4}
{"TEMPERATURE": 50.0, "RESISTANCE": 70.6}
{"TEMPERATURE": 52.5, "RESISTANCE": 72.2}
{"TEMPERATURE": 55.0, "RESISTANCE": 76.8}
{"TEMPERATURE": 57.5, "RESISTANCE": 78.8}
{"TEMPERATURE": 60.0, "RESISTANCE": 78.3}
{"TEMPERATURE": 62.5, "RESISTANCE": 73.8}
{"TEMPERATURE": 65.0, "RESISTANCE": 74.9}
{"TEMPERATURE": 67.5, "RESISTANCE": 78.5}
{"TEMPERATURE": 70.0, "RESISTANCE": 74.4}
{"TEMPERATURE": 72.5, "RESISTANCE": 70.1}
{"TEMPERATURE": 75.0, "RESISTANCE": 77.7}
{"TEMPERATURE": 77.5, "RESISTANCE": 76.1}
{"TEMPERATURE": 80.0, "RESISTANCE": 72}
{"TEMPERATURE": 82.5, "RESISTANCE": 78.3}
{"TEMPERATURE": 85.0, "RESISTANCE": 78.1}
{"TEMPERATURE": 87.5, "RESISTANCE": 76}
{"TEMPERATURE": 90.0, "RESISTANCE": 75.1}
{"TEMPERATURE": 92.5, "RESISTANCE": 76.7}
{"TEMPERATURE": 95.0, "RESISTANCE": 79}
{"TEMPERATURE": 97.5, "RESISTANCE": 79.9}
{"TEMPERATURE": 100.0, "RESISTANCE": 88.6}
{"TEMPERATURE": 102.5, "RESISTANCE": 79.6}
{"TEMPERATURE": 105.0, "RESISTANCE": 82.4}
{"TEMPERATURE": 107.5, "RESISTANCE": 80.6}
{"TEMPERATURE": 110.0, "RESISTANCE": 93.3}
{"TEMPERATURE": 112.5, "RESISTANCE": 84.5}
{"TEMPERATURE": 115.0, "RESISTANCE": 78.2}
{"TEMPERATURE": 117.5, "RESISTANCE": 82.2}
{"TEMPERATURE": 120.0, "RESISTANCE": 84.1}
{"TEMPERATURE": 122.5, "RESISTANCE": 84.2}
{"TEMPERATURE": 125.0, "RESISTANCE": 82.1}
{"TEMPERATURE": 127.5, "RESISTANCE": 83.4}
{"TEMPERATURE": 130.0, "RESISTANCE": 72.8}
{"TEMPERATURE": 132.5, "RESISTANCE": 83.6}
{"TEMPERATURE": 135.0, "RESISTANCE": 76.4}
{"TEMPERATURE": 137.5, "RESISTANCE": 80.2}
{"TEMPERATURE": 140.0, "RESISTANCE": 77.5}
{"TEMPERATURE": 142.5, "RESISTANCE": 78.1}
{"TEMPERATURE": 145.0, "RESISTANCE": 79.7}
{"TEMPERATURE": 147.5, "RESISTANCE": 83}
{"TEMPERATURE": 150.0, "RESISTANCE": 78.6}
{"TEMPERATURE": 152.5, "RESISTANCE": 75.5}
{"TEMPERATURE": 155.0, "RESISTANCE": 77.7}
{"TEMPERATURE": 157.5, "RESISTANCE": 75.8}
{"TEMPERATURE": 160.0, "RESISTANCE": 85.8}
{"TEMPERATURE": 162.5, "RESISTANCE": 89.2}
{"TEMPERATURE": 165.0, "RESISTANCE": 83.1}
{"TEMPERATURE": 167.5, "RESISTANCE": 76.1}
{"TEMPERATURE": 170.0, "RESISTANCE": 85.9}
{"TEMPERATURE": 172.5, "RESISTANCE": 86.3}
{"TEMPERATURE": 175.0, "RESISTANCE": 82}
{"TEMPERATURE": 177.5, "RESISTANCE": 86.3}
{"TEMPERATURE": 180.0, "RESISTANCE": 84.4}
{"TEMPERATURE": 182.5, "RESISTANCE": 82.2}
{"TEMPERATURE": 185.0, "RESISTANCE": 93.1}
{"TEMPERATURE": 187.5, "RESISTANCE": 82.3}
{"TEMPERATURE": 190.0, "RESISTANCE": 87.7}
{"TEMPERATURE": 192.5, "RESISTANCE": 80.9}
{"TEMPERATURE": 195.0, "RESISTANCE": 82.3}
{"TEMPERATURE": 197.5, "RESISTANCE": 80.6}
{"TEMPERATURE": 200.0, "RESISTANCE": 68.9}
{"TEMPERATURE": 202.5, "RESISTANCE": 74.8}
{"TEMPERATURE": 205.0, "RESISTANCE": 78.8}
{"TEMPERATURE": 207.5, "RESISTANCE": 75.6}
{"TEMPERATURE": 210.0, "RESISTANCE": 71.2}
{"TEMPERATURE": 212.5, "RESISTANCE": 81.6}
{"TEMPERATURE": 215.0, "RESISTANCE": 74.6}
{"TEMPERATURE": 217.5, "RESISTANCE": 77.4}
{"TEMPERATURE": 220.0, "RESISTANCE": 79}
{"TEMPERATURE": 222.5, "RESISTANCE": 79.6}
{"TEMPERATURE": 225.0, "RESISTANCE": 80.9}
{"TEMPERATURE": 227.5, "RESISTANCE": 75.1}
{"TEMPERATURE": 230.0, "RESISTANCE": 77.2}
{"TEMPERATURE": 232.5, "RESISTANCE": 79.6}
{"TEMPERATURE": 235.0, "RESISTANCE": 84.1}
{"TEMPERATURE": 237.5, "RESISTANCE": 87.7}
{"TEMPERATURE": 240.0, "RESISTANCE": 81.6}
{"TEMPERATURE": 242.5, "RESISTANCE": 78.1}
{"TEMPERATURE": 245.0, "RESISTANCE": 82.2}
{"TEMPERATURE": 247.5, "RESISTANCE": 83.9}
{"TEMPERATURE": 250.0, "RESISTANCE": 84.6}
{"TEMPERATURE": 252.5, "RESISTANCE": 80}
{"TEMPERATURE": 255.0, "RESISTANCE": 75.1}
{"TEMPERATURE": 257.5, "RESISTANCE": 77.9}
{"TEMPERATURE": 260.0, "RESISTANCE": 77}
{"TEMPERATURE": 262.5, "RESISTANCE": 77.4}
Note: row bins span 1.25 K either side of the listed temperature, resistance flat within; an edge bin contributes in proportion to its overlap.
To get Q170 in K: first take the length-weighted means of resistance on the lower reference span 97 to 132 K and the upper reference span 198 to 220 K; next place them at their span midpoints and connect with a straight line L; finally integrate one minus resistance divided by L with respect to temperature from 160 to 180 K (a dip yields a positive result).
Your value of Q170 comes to -1.4 K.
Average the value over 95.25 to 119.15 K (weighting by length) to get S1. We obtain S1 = 83.1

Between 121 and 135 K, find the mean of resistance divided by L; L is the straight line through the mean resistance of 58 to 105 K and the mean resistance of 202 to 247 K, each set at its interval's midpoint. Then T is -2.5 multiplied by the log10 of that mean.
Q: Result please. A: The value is -0.04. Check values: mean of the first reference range 77.2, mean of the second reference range 79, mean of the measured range 80.8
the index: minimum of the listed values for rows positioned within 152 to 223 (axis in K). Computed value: 68.9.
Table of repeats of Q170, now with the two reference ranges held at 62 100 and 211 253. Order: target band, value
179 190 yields -0.9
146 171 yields -0.8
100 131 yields -2.1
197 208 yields 0.6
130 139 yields -0.1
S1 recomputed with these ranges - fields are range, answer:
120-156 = 79.7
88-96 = 76.8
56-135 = 79.2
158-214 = 81.7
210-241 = 79.5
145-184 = 82.1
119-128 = 83.4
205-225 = 77.4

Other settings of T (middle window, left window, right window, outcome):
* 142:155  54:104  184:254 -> -0.004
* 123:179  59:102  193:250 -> -0.040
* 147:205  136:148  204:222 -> -0.048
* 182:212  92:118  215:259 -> 0.013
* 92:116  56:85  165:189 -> -0.054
